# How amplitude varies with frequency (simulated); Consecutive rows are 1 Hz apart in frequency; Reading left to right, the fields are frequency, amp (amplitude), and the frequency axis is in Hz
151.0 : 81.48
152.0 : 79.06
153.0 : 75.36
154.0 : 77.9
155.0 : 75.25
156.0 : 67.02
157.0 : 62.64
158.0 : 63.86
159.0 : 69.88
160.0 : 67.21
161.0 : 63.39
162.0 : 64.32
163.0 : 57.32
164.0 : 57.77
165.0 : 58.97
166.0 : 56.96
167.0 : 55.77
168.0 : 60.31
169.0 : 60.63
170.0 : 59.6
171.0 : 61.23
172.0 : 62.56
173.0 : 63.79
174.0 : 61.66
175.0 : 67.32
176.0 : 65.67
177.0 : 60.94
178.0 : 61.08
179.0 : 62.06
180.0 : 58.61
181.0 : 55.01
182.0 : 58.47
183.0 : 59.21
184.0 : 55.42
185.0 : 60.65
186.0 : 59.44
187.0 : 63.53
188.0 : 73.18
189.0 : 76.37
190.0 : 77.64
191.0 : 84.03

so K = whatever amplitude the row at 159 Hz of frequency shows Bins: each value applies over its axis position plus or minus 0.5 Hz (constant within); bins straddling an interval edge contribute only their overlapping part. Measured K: 69.88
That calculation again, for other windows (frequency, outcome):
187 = 63.53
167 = 55.77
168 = 60.31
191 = 84.03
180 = 58.61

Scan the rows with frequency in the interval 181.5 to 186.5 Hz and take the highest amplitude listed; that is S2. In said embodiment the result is 60.65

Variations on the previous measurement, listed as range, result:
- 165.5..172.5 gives 62.56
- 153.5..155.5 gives 77.9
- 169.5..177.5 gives 67.32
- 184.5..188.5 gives 73.18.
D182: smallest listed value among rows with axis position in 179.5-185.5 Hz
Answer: 55.01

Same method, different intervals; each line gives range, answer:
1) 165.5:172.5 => 55.77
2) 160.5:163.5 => 57.32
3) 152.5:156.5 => 67.02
